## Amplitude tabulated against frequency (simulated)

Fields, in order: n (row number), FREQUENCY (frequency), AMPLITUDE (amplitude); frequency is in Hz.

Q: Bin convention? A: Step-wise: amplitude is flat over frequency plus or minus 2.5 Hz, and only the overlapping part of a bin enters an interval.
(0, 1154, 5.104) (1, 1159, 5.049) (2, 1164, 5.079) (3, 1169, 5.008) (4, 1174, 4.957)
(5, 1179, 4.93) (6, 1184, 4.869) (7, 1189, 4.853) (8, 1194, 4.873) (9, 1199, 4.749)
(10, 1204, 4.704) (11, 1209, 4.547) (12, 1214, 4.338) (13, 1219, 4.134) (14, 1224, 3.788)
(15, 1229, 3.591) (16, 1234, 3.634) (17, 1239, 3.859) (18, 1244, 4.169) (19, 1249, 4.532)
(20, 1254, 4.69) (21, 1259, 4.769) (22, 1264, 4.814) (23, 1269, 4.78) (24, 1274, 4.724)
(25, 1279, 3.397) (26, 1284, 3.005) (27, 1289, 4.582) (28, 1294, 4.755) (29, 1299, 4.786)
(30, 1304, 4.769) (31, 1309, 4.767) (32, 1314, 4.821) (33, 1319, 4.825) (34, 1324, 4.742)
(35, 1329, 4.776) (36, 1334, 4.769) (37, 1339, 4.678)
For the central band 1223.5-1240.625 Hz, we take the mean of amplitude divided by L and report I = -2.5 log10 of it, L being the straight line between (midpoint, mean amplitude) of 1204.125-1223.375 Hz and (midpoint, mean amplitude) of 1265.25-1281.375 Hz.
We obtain 0.17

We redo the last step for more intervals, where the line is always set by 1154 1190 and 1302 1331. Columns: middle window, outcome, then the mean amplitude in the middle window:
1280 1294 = 0.224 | 3.92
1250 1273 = 0.025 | 4.75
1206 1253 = 0.196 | 4.09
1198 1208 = 0.054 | 4.7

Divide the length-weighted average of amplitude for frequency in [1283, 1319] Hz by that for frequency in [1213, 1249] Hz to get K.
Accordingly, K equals 1.2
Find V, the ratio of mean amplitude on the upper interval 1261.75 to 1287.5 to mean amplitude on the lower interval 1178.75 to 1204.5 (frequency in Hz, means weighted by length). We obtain 0.9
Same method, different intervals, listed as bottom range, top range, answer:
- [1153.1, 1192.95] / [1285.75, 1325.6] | 0.95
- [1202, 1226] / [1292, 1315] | 1.11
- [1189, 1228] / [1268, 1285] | 0.90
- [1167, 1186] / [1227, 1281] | 0.87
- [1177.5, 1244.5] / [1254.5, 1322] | 1.04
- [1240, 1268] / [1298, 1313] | 1.05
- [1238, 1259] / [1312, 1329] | 1.09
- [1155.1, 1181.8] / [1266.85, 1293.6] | 0.83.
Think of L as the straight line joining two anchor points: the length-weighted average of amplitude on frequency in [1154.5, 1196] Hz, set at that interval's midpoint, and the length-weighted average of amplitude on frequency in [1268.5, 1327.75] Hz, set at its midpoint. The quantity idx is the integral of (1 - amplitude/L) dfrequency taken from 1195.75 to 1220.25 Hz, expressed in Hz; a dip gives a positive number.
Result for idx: 1.6 Hz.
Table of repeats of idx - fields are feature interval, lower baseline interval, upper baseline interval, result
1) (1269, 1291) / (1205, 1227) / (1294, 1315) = 2.9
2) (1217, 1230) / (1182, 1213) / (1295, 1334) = 2.5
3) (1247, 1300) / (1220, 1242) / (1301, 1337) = -2.4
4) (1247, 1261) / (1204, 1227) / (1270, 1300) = -1.5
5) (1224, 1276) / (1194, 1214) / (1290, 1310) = 4.2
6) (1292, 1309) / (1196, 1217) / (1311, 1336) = -0.1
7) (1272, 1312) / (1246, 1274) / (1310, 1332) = 3.4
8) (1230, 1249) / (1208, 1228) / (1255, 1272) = 2.1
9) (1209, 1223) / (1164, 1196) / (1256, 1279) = 1.6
